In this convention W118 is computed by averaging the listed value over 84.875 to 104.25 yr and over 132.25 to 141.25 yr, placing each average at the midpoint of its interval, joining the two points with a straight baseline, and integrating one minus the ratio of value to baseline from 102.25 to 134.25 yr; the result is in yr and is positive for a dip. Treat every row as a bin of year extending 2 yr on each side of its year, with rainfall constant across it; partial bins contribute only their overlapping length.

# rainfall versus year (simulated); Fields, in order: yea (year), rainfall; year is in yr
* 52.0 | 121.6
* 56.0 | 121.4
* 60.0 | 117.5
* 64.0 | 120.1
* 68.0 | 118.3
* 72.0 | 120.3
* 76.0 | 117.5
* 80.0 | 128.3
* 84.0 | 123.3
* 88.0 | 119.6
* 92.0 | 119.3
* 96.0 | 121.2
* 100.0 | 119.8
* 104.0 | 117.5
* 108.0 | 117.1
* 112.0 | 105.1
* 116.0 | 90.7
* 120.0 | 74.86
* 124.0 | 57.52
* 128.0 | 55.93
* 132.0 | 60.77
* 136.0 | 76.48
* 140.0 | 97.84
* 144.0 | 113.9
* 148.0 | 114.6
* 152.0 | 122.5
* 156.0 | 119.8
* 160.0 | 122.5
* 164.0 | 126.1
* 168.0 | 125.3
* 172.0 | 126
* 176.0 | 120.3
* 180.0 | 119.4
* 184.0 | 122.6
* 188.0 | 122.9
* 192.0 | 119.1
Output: 4.8 yr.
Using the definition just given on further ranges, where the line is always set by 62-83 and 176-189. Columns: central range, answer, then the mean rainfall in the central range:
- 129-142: 4.8 yr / 76.6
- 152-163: -0.1 yr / 122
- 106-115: 0.9 yr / 109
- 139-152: 1.0 yr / 112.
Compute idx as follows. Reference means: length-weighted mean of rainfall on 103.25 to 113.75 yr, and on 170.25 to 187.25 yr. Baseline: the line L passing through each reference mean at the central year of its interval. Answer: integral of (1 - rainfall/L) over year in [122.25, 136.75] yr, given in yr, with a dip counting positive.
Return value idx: 6.8 yr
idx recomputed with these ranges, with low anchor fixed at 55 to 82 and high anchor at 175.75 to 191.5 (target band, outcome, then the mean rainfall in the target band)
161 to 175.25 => -0.47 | 125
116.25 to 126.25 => 4.19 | 70.2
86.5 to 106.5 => 0.20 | 119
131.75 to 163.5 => 3.68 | 107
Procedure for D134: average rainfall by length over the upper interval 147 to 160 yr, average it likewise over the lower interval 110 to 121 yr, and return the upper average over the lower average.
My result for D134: 1.31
